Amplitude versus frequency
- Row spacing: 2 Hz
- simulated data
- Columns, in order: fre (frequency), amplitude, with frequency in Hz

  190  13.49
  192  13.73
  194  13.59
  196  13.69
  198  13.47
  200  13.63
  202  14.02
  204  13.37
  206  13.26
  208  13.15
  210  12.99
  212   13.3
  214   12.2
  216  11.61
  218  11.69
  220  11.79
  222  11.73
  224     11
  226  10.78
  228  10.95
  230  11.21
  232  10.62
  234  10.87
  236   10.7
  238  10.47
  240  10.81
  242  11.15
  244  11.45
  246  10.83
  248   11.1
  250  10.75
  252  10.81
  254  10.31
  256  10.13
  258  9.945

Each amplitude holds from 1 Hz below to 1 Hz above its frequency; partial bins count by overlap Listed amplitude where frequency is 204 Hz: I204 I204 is 13.37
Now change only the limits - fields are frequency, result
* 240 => 10.81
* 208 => 13.15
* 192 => 13.73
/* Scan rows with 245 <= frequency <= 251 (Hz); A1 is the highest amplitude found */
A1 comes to 11.1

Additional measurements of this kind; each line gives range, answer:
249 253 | 10.81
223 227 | 11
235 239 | 10.7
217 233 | 11.79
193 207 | 14.02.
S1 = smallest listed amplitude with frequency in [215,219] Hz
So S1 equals 11.61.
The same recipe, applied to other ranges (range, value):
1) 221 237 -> 10.62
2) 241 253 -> 10.75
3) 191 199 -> 13.47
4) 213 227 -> 10.78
